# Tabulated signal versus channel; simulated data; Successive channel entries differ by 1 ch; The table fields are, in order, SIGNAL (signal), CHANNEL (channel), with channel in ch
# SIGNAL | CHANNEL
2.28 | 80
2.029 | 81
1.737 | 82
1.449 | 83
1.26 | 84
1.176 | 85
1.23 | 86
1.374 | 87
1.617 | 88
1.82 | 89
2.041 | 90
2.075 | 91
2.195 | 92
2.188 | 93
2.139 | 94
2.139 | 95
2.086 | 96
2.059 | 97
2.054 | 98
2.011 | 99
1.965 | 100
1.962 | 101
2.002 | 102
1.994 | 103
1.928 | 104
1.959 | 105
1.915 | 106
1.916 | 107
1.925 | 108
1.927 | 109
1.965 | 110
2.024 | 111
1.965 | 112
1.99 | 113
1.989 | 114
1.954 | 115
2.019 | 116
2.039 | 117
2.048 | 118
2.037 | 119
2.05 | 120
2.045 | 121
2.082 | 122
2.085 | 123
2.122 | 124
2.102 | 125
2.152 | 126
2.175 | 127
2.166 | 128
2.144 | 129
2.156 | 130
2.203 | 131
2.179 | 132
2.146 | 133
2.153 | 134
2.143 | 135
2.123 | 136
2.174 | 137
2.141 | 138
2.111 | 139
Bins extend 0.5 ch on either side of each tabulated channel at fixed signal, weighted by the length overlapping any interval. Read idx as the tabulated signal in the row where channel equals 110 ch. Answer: 1.965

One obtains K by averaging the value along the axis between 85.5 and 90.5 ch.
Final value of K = 1.62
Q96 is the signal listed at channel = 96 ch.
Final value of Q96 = 2.086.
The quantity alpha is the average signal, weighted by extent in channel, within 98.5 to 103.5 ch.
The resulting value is 1.99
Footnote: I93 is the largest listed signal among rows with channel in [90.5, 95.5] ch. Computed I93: 2.195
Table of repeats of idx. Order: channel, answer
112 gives 1.965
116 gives 2.019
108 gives 1.925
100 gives 1.965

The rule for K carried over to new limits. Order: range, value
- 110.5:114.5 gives 1.99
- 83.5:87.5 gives 1.26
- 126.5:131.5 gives 2.17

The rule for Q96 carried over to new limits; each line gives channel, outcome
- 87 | 1.374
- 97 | 2.059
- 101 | 1.962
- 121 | 2.045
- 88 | 1.617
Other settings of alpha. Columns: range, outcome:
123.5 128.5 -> 2.14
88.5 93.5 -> 2.06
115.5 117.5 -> 2.03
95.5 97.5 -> 2.07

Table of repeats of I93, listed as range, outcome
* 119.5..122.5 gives 2.082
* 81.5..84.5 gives 1.737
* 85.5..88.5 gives 1.617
